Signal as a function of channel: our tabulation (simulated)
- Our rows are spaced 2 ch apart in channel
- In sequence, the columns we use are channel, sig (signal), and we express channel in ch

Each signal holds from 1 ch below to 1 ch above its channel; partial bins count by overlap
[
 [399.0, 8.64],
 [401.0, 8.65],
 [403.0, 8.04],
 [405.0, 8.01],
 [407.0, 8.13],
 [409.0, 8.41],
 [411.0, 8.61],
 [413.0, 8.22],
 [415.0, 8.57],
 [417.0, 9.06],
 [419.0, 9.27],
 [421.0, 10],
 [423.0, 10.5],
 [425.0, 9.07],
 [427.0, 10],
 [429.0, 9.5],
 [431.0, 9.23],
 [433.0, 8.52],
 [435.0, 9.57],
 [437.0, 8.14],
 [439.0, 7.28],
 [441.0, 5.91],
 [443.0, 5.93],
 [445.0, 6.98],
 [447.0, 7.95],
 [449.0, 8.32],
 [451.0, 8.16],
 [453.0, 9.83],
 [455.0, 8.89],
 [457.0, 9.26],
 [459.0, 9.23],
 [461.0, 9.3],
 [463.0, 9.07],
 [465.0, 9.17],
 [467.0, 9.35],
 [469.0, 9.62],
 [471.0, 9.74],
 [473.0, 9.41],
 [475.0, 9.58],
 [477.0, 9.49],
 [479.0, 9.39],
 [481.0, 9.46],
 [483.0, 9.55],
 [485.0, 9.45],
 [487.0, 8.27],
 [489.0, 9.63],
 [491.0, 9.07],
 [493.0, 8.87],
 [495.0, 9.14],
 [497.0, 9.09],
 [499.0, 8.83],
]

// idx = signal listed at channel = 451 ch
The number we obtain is 8.16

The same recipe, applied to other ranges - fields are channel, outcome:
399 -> 8.64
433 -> 8.52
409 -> 8.41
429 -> 9.5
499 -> 8.83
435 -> 9.57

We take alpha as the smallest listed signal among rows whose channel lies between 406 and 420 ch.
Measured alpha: 8.13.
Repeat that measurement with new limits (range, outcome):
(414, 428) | 8.57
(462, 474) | 9.07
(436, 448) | 5.91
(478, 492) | 8.27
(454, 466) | 8.89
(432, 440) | 7.28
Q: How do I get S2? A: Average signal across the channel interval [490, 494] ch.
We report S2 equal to 8.97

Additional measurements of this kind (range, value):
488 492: 9.35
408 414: 8.41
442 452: 7.47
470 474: 9.57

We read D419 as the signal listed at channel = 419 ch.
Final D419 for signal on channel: 9.27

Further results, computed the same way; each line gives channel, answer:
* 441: 5.91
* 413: 8.22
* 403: 8.04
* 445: 6.98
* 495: 9.14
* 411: 8.61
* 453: 9.83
